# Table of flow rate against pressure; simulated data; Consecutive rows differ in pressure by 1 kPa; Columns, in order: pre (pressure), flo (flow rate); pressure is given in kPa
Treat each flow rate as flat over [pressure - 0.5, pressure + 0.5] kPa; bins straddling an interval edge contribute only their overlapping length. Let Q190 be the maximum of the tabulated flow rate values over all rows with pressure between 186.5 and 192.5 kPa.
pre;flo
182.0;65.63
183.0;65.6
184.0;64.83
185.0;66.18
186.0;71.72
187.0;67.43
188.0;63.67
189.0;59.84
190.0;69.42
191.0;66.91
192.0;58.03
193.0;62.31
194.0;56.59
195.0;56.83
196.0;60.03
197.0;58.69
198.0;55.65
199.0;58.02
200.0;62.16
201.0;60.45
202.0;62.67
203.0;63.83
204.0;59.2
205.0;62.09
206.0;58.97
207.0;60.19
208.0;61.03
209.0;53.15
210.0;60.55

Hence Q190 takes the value 69.42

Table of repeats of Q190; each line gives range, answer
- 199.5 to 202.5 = 62.67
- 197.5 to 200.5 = 62.16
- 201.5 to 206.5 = 63.83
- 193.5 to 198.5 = 60.03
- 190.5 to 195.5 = 66.91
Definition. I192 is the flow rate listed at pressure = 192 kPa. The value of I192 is 58.03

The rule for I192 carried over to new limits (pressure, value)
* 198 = 55.65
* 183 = 65.6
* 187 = 67.43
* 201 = 60.45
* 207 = 60.19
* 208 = 61.03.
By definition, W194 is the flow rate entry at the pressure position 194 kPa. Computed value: 56.59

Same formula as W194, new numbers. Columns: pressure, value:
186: 71.72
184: 64.83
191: 66.91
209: 53.15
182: 65.63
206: 58.97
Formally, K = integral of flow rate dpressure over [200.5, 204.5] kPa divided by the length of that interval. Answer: 61.5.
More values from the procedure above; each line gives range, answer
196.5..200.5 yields 58.6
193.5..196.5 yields 57.8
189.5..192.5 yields 64.8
